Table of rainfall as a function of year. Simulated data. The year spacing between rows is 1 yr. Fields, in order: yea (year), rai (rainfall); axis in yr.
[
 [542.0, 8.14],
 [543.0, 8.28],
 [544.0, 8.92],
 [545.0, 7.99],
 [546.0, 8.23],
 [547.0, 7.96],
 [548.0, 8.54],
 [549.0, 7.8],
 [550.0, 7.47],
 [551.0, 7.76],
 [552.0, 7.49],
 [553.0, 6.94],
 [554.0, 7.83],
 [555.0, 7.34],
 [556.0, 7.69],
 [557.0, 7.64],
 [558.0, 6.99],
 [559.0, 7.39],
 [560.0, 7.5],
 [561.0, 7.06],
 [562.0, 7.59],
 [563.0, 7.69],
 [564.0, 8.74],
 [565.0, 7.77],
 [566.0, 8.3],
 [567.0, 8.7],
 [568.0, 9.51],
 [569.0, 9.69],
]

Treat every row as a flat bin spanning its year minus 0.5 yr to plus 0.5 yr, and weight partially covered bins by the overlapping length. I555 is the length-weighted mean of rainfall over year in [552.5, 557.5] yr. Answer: 7.49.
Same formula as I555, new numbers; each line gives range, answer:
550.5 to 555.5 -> 7.47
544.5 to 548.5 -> 8.18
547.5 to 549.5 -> 8.17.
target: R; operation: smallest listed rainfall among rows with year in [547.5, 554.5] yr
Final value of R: 6.94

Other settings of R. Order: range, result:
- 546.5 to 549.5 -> 7.8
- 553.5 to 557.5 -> 7.34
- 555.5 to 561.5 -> 6.99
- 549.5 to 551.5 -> 7.47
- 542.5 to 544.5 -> 8.28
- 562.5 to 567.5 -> 7.69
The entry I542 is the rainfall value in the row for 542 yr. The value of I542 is 8.14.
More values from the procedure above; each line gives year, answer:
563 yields 7.69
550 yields 7.47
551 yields 7.76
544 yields 8.92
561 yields 7.06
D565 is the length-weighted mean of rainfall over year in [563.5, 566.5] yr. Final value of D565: 8.27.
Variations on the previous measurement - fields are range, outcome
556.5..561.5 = 7.32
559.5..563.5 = 7.46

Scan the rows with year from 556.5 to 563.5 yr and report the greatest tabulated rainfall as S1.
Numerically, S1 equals 7.69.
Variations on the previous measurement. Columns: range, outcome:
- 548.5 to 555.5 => 7.83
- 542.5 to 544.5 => 8.92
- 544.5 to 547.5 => 8.23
